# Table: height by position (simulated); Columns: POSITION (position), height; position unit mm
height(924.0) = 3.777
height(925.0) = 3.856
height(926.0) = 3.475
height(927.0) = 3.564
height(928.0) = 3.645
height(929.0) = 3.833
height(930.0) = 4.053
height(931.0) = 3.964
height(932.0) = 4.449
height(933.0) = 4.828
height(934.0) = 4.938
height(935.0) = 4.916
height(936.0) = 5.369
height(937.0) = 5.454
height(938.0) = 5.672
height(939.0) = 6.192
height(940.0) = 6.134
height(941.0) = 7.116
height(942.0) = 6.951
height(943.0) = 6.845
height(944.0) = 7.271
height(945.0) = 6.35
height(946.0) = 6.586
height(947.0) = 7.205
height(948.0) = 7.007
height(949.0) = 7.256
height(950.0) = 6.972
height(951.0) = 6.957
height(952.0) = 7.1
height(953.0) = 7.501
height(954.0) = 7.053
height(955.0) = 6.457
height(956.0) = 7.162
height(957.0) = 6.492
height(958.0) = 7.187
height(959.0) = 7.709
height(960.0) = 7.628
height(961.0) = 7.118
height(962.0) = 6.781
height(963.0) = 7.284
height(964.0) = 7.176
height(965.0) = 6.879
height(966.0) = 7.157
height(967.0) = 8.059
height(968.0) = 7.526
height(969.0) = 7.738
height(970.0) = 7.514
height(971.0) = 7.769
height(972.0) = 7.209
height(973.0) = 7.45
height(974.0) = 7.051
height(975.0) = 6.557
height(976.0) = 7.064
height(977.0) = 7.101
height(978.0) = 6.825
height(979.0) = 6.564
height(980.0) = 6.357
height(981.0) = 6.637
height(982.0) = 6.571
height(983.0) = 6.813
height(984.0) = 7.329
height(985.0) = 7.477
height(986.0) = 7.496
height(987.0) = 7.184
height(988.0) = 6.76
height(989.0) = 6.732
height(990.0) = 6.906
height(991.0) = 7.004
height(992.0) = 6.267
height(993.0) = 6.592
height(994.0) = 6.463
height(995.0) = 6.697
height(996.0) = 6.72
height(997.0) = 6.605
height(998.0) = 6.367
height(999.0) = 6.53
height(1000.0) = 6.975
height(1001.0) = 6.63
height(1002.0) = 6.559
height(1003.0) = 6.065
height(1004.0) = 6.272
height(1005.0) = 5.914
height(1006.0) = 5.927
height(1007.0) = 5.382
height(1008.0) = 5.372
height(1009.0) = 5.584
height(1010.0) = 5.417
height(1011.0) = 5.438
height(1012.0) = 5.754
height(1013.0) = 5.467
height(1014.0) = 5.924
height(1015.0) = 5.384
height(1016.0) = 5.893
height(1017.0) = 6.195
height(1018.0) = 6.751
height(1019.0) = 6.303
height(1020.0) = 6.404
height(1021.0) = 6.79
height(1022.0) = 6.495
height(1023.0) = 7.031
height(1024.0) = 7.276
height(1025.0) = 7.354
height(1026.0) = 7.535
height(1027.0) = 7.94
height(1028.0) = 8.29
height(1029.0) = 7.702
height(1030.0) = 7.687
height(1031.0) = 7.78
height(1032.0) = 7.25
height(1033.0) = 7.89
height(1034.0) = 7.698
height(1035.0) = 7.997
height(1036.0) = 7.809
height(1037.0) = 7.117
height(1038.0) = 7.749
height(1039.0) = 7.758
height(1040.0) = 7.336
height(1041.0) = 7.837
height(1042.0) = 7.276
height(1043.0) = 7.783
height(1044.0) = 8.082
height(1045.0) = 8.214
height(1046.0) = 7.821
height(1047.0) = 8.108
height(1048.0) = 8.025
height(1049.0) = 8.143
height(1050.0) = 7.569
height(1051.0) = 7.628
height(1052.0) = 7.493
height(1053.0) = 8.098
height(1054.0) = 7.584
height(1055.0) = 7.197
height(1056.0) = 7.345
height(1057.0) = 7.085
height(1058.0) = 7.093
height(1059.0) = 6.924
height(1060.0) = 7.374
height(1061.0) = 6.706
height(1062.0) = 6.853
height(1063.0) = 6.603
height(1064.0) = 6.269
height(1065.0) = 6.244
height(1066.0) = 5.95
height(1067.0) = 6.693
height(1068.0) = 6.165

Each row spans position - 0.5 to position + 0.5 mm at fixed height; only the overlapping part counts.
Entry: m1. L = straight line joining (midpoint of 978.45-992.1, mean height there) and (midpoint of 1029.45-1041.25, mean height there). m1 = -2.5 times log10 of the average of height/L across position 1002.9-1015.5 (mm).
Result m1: 0.27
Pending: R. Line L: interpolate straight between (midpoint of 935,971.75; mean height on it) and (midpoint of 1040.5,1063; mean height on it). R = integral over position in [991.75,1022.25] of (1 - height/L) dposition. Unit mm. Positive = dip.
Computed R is 4.6 mm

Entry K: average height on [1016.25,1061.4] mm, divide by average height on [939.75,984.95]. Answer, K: 1.05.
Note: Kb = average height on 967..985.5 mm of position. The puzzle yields 7.11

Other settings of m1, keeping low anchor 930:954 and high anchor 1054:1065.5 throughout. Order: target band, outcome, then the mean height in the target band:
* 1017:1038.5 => -0.10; 7.35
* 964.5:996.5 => -0.10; 7.01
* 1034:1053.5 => -0.14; 7.78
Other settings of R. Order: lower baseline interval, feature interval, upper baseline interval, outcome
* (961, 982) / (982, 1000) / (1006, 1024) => -0.52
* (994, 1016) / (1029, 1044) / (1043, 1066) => -1.69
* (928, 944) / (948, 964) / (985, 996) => -3.23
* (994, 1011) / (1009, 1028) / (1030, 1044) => 1.23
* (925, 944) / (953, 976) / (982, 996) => -4.35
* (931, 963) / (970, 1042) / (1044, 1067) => 1.28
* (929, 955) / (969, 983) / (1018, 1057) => -0.78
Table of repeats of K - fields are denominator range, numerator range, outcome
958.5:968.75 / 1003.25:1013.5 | 0.77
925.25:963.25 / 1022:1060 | 1.25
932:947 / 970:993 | 1.15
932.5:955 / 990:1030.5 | 1.01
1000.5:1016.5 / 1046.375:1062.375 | 1.28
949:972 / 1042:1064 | 1.03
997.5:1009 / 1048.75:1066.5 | 1.15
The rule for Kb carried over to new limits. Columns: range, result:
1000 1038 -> 6.67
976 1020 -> 6.41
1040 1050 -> 7.87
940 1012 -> 6.81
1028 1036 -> 7.76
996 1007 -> 6.35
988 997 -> 6.67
